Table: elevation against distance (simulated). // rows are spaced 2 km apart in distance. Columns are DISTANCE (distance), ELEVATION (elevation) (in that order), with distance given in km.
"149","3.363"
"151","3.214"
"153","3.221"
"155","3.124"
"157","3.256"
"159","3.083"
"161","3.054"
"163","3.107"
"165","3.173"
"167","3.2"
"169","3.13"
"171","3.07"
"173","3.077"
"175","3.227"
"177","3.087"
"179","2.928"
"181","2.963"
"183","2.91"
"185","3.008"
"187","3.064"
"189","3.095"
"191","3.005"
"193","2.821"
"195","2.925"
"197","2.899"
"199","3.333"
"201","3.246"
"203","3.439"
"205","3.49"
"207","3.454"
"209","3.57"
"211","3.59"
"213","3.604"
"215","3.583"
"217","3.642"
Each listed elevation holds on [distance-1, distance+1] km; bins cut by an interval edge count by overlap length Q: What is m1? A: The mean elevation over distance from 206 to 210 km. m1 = 3.51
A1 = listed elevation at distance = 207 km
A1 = 3.454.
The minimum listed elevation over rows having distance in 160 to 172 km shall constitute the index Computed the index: 3.054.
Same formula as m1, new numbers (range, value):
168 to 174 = 3.09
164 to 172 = 3.14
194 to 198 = 2.91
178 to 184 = 2.93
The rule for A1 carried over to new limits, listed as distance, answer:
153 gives 3.221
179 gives 2.928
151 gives 3.214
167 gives 3.2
